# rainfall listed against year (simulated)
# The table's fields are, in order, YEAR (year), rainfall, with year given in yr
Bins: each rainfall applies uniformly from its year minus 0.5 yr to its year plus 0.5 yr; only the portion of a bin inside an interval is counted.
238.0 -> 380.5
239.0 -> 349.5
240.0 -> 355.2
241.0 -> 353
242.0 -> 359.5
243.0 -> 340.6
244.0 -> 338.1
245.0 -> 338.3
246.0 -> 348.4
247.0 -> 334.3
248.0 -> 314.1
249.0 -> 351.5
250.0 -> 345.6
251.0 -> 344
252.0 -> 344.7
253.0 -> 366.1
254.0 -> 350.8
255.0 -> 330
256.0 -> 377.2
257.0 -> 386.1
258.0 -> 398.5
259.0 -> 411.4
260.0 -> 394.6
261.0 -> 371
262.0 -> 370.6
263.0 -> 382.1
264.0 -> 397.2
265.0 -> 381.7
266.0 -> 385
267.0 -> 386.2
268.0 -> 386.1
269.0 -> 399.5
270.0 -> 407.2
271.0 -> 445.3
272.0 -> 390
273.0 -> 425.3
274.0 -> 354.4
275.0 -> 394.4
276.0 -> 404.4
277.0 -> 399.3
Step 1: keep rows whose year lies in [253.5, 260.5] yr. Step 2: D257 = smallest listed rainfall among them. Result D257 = 330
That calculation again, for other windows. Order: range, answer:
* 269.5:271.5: 407.2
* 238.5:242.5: 349.5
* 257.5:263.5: 370.6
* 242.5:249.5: 314.1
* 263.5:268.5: 381.7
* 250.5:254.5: 344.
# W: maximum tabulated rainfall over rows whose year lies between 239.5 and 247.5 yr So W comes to 359.5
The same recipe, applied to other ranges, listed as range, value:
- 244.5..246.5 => 348.4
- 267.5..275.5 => 445.3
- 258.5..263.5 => 411.4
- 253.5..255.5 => 350.8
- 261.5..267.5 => 397.2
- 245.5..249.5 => 351.5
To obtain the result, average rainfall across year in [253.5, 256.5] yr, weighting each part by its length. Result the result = 353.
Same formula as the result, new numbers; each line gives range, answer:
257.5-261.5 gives 394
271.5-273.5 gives 408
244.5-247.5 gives 340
